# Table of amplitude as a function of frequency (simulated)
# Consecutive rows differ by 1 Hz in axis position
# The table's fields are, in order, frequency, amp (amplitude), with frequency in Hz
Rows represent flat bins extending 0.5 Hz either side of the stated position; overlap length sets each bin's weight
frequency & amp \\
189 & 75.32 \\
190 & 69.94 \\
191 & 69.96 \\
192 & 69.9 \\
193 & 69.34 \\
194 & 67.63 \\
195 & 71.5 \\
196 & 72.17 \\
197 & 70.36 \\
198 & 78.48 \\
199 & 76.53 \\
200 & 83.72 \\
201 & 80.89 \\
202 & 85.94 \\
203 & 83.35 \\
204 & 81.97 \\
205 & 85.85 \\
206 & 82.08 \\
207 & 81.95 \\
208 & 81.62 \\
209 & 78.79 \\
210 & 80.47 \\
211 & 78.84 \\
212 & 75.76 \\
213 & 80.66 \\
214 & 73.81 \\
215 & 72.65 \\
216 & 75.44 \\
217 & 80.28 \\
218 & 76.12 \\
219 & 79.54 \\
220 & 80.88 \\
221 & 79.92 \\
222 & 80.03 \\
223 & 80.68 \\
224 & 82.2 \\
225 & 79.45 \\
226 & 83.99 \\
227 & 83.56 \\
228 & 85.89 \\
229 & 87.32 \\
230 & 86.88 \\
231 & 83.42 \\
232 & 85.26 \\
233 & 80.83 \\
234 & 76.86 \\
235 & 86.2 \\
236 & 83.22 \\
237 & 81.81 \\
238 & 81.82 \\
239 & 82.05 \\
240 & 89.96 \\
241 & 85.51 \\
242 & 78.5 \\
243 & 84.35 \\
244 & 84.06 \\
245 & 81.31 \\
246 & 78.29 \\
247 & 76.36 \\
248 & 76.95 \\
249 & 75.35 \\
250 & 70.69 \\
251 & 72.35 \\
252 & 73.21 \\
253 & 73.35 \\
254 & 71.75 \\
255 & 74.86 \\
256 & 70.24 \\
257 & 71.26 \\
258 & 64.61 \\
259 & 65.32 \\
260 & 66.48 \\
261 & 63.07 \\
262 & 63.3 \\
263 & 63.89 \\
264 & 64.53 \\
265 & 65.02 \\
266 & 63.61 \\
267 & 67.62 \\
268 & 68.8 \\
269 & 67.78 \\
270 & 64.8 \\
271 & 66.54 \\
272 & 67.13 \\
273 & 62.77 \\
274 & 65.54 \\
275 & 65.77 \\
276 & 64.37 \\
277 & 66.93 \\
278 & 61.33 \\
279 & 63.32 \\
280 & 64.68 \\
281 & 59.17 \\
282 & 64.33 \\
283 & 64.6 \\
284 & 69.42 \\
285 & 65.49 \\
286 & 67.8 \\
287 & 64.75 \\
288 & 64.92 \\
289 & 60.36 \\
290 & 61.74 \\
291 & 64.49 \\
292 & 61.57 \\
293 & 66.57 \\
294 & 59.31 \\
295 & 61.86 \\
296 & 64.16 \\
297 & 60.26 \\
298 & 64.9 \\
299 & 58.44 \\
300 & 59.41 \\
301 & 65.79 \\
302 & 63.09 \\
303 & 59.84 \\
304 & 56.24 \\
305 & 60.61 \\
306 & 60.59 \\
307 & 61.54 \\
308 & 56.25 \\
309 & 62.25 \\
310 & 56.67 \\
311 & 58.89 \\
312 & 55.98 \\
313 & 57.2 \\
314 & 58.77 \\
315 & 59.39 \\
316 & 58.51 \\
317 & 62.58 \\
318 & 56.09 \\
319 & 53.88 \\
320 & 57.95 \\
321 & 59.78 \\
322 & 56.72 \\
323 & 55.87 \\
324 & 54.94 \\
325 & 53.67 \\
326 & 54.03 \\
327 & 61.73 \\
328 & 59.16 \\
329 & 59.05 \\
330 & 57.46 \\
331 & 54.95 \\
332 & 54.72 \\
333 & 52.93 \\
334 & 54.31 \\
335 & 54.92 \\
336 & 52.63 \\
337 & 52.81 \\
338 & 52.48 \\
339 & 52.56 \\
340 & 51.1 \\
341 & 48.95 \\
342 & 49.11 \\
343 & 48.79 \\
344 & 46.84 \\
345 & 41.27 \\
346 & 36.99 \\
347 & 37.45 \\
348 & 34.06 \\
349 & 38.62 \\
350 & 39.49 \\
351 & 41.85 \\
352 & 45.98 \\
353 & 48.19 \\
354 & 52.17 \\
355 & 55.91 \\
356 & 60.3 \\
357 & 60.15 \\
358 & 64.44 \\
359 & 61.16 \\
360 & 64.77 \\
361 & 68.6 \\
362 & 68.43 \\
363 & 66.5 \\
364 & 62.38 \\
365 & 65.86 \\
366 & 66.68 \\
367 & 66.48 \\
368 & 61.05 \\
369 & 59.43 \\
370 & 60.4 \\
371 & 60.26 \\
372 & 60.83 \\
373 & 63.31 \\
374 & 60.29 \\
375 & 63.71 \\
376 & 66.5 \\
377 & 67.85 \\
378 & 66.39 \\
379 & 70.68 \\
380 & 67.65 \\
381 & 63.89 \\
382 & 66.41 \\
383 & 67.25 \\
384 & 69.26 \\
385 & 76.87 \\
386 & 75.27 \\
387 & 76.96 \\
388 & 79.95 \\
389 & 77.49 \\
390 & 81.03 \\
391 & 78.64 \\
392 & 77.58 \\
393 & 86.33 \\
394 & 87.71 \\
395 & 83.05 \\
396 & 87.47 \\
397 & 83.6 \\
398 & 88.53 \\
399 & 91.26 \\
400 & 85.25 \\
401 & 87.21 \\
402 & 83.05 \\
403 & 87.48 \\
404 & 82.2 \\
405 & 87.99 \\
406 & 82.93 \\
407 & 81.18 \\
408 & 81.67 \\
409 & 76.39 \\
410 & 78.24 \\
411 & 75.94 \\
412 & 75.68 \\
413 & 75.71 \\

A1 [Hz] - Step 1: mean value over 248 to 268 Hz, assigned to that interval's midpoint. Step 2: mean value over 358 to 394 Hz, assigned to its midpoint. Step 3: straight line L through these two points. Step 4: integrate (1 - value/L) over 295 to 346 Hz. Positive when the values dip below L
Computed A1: 9.1 Hz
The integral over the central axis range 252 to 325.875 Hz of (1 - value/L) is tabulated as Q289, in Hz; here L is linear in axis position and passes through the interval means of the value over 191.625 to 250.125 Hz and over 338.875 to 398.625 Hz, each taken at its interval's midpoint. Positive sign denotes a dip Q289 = 9.6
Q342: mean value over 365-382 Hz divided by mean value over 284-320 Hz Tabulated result 1.05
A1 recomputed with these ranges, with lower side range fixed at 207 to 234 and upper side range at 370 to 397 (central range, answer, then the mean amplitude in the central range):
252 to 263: 1.4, 68.4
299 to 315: 3.5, 59.5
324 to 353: 9.7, 49.6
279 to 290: 1.8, 64.4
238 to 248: -0.3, 82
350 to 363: 2.9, 57.3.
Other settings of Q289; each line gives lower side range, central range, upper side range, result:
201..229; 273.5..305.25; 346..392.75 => 3.9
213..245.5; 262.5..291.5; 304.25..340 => 1.7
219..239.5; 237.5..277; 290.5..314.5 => 1.5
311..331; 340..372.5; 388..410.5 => 7.0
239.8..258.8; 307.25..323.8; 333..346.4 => -0.4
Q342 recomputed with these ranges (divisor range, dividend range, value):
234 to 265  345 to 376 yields 0.75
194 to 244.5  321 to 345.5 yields 0.66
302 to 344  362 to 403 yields 1.30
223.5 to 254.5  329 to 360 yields 0.63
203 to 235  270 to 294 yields 0.80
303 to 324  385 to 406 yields 1.43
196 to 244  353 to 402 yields 0.87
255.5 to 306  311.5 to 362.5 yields 0.84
